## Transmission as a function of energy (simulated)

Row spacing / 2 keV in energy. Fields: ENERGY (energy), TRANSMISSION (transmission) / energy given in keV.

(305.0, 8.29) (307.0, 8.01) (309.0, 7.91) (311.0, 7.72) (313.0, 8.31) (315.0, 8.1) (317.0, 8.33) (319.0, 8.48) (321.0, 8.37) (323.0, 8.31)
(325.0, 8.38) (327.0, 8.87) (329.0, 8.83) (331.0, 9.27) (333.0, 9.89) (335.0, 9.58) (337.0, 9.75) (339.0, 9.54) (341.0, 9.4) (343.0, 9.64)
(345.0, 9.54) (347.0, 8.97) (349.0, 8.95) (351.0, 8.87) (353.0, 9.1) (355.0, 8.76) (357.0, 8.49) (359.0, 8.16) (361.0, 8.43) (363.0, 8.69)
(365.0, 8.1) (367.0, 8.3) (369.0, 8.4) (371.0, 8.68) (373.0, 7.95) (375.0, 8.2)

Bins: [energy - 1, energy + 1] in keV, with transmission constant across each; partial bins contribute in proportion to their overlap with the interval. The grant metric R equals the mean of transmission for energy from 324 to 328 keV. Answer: 8.62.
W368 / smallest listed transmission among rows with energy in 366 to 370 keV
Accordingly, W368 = 8.3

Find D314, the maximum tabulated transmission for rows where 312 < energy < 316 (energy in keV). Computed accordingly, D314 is 8.31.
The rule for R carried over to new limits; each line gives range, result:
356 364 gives 8.44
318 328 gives 8.48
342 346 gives 9.59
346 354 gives 8.97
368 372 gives 8.54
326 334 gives 9.21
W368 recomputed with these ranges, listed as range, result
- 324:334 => 8.38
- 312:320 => 8.1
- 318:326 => 8.31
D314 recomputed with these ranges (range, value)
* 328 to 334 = 9.89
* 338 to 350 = 9.64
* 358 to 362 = 8.43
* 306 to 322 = 8.48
